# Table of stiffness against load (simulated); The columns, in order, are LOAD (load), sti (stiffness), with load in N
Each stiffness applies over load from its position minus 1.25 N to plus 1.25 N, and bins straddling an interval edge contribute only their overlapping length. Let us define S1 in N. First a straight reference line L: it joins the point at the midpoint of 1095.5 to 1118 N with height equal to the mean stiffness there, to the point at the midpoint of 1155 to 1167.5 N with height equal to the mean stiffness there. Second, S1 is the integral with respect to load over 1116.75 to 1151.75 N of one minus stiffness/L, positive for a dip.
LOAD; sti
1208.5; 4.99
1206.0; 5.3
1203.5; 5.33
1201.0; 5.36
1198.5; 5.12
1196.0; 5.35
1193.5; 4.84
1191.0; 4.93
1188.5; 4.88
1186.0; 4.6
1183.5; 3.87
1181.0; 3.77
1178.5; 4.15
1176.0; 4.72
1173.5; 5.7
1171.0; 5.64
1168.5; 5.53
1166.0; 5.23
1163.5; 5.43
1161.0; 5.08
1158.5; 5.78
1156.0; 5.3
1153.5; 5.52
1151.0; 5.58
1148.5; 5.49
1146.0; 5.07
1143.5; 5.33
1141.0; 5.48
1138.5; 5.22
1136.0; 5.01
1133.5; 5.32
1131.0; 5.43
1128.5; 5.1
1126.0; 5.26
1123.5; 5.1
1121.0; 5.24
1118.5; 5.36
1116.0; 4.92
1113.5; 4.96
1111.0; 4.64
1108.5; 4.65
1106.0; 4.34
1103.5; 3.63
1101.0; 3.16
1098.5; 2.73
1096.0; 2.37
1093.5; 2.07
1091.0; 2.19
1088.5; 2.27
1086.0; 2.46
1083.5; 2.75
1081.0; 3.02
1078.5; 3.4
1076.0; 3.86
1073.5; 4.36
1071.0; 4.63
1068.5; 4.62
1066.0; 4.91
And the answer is -4.31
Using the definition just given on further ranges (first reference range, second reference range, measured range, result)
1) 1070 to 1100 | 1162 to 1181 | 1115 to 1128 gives -4.32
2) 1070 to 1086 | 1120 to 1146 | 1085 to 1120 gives 6.48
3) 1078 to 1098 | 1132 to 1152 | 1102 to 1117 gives -3.46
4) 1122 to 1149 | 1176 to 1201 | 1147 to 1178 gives -2.74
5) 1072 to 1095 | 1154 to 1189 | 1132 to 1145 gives -3.23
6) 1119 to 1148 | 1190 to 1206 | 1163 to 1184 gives 1.16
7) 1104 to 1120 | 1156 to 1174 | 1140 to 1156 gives -0.50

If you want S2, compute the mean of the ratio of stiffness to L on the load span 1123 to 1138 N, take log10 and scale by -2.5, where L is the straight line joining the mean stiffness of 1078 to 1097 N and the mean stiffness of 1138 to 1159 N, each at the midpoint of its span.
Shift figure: -0.15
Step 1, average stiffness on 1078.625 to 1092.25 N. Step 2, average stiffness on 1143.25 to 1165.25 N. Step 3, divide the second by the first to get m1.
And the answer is 2.07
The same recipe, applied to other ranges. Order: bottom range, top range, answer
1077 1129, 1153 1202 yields 1.33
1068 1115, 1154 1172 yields 1.56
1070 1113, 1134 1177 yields 1.60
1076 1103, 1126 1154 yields 1.95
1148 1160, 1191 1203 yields 0.93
